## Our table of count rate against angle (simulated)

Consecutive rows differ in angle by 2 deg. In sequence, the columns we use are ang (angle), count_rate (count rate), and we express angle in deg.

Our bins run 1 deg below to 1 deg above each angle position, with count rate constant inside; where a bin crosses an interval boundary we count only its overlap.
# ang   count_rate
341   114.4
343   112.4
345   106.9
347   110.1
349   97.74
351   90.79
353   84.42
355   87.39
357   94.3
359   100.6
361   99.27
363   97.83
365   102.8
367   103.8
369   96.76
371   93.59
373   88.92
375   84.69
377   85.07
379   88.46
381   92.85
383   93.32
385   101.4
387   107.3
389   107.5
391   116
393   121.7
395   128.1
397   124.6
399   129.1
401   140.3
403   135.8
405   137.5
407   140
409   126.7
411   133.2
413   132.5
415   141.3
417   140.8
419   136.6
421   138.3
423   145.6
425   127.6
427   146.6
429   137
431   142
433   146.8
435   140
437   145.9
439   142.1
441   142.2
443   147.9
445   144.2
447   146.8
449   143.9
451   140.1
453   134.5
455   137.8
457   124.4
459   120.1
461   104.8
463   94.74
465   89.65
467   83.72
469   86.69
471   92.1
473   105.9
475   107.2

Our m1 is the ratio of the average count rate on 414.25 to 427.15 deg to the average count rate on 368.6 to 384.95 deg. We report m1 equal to 1.53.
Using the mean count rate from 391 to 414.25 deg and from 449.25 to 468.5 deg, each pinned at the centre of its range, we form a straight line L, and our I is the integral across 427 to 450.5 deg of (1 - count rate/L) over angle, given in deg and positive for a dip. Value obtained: -4.47 deg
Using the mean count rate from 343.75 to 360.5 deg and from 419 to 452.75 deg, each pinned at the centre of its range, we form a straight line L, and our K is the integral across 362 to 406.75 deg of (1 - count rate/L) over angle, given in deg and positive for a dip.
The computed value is 2.4 deg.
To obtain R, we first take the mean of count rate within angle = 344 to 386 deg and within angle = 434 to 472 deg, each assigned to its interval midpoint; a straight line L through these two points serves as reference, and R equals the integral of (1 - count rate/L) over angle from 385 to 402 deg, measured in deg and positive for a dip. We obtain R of -2.6 deg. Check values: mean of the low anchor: 95.3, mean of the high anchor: 124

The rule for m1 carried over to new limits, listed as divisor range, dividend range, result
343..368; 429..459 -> 1.43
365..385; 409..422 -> 1.47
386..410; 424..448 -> 1.13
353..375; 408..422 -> 1.42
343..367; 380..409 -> 1.22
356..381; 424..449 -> 1.51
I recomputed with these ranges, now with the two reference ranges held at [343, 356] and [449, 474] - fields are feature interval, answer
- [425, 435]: -3.18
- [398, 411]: -3.83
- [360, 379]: 1.03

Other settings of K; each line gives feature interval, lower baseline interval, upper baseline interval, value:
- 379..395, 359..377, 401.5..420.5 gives 1.10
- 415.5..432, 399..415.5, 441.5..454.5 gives -0.13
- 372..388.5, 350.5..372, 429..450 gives 2.20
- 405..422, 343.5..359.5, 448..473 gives -4.91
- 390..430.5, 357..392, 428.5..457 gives -4.55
